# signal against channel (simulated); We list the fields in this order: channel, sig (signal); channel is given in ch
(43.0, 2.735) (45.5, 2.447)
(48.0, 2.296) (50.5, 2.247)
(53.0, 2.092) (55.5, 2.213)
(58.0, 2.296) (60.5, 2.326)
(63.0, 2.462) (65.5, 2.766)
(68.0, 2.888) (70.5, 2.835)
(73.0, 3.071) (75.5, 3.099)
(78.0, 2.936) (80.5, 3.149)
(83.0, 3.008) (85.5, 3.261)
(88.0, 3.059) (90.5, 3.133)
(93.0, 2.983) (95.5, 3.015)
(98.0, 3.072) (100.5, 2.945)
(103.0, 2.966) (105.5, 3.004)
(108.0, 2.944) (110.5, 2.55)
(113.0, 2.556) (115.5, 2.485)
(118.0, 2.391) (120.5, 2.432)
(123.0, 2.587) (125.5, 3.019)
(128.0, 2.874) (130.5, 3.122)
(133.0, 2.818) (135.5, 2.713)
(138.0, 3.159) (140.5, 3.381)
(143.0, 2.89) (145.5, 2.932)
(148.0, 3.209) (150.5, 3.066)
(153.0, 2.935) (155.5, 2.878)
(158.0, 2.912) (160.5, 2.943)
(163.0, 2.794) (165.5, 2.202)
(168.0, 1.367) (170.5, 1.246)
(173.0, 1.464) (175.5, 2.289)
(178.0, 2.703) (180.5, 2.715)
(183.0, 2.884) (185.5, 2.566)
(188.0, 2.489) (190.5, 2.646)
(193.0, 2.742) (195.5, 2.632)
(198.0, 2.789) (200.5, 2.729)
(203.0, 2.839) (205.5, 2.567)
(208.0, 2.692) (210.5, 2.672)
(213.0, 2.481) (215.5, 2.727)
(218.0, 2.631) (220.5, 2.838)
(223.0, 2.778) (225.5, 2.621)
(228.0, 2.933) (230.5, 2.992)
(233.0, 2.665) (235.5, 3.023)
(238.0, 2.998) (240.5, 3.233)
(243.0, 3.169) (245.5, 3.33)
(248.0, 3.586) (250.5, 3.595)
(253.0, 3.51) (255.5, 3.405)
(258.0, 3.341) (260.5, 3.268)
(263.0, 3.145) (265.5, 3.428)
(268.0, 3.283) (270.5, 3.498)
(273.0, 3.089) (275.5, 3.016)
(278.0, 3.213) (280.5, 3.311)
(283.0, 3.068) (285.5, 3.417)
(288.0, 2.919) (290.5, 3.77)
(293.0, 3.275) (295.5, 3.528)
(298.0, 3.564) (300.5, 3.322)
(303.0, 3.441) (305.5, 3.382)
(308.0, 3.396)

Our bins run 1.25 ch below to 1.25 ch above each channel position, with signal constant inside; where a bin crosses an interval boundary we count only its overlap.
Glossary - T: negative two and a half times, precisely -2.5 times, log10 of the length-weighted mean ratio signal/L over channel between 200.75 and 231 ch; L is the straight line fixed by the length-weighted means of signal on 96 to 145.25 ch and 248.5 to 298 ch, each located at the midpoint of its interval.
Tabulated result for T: 0.16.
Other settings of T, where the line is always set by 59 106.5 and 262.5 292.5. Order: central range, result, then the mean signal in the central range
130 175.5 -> 0.15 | 2.65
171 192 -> 0.27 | 2.43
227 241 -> 0.08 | 2.96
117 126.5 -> 0.16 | 2.6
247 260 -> -0.08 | 3.47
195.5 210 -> 0.16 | 2.71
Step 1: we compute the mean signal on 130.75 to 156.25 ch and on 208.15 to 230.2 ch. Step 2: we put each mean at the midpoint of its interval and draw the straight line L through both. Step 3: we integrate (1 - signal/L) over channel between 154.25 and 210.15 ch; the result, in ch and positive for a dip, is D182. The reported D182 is 6.8 ch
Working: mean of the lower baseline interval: 3.01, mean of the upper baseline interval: 2.72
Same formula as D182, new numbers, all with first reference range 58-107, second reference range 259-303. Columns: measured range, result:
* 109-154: 2.74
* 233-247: 0.49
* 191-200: 1.23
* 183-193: 1.60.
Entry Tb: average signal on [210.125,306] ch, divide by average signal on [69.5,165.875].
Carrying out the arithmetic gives 1.09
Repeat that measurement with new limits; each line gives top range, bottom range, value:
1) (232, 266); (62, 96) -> 1.10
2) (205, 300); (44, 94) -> 1.15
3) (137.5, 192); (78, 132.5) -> 0.91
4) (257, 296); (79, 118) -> 1.12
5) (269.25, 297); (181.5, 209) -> 1.22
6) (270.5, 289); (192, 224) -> 1.18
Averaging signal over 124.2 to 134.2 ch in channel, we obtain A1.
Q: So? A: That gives 2.96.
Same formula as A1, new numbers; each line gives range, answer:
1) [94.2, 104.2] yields 3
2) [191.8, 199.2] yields 2.72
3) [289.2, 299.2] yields 3.53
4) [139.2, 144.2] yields 3.14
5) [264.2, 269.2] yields 3.35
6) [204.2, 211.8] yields 2.64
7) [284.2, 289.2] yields 3.17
